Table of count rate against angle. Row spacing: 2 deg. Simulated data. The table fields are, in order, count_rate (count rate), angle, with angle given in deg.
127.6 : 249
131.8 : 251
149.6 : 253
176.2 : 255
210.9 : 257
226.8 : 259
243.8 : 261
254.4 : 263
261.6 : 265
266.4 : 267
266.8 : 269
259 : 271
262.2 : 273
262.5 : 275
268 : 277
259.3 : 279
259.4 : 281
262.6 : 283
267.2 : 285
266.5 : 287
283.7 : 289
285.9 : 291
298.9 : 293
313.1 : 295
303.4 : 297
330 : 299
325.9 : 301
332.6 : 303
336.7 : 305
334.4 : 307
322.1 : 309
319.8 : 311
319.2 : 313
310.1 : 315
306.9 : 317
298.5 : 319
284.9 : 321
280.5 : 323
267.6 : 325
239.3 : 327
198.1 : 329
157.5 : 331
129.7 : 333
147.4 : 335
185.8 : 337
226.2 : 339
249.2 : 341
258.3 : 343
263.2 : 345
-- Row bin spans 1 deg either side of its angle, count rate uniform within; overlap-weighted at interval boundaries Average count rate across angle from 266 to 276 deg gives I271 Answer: 263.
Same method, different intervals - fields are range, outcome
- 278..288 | 263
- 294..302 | 318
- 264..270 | 265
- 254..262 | 214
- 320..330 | 254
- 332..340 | 172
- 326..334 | 181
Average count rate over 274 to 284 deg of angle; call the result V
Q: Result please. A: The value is 262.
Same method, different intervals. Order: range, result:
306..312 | 325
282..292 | 273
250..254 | 141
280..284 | 261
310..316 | 316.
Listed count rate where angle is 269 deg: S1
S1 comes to 266.8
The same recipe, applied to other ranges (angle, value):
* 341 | 249.2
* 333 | 129.7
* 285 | 267.2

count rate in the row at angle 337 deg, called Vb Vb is 185.8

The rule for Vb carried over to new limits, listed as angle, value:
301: 325.9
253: 149.6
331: 157.5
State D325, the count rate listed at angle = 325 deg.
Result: 267.6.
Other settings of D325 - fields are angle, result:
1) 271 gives 259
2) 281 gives 259.4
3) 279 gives 259.3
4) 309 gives 322.1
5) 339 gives 226.2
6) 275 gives 262.5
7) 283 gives 262.6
